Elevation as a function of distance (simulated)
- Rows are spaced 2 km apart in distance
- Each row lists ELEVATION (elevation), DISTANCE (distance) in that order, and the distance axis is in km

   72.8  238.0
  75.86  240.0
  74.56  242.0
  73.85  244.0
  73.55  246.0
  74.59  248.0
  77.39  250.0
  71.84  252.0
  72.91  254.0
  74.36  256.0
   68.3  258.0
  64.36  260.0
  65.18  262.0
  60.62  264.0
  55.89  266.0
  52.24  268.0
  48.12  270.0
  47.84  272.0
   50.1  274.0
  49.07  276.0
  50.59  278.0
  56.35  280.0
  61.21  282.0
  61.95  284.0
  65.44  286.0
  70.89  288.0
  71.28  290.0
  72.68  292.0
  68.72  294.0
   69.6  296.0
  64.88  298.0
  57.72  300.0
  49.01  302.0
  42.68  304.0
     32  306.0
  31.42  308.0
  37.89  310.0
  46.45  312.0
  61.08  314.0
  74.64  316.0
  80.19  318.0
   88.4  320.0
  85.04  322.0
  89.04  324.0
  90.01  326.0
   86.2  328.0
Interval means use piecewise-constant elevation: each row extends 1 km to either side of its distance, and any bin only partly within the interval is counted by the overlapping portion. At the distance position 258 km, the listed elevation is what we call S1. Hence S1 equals 68.3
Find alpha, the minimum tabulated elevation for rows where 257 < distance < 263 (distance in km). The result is 64.36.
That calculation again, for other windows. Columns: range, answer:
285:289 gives 65.44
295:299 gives 64.88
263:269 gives 52.24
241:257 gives 71.84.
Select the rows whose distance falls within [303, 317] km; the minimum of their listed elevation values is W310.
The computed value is 31.42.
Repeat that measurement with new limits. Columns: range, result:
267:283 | 47.84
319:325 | 85.04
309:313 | 37.89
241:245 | 73.85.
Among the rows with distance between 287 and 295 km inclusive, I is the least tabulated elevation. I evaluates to 68.72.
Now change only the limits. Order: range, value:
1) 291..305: 42.68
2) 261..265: 60.62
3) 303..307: 32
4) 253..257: 72.91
